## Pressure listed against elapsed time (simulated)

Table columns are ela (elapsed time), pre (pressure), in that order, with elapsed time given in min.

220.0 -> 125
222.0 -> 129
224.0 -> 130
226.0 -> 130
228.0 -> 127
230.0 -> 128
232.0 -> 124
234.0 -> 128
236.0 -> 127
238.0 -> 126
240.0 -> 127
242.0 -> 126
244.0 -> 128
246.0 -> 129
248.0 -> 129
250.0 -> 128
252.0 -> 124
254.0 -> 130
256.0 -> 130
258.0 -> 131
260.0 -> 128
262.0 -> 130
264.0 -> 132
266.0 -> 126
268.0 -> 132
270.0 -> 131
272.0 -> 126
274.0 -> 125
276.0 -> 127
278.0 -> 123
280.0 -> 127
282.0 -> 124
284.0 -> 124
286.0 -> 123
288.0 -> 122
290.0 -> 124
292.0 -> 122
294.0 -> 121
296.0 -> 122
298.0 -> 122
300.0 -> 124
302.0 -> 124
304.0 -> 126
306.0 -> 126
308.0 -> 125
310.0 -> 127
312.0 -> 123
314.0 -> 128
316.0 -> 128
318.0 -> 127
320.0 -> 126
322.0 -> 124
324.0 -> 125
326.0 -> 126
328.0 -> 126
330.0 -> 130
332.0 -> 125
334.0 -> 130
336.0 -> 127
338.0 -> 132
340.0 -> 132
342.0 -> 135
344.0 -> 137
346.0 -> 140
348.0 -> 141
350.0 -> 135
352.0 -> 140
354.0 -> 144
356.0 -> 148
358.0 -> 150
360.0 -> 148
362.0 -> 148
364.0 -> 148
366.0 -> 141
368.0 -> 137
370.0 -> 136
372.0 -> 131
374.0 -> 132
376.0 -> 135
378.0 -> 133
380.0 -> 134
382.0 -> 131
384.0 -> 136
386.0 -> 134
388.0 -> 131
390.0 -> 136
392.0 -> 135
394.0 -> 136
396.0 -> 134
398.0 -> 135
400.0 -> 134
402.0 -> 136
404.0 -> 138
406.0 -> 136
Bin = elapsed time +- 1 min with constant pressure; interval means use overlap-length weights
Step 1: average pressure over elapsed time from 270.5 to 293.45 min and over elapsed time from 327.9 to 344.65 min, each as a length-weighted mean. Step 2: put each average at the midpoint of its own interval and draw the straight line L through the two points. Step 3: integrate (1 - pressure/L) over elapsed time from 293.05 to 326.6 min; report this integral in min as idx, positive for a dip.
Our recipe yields 0.68 min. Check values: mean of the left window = 124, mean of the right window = 131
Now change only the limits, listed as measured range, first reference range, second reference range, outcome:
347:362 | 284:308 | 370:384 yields -1.6 min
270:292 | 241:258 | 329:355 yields 1.0 min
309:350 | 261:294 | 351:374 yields 1.9 min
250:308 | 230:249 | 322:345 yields 1.0 min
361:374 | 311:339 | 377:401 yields -0.8 min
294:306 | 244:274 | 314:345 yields 0.5 min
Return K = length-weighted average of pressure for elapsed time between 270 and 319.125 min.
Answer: 125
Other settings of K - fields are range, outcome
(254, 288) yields 127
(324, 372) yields 137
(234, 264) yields 128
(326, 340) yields 128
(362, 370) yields 142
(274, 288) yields 124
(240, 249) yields 128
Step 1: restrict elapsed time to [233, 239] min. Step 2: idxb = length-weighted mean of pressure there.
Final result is 127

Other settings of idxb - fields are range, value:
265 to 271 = 130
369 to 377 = 134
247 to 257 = 128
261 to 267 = 129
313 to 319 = 128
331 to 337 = 127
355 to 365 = 148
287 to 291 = 123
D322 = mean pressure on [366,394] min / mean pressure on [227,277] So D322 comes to 1.0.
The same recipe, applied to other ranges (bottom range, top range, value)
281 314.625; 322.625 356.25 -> 1.08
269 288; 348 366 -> 1.15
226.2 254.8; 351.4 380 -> 1.10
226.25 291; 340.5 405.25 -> 1.08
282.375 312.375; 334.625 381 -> 1.12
